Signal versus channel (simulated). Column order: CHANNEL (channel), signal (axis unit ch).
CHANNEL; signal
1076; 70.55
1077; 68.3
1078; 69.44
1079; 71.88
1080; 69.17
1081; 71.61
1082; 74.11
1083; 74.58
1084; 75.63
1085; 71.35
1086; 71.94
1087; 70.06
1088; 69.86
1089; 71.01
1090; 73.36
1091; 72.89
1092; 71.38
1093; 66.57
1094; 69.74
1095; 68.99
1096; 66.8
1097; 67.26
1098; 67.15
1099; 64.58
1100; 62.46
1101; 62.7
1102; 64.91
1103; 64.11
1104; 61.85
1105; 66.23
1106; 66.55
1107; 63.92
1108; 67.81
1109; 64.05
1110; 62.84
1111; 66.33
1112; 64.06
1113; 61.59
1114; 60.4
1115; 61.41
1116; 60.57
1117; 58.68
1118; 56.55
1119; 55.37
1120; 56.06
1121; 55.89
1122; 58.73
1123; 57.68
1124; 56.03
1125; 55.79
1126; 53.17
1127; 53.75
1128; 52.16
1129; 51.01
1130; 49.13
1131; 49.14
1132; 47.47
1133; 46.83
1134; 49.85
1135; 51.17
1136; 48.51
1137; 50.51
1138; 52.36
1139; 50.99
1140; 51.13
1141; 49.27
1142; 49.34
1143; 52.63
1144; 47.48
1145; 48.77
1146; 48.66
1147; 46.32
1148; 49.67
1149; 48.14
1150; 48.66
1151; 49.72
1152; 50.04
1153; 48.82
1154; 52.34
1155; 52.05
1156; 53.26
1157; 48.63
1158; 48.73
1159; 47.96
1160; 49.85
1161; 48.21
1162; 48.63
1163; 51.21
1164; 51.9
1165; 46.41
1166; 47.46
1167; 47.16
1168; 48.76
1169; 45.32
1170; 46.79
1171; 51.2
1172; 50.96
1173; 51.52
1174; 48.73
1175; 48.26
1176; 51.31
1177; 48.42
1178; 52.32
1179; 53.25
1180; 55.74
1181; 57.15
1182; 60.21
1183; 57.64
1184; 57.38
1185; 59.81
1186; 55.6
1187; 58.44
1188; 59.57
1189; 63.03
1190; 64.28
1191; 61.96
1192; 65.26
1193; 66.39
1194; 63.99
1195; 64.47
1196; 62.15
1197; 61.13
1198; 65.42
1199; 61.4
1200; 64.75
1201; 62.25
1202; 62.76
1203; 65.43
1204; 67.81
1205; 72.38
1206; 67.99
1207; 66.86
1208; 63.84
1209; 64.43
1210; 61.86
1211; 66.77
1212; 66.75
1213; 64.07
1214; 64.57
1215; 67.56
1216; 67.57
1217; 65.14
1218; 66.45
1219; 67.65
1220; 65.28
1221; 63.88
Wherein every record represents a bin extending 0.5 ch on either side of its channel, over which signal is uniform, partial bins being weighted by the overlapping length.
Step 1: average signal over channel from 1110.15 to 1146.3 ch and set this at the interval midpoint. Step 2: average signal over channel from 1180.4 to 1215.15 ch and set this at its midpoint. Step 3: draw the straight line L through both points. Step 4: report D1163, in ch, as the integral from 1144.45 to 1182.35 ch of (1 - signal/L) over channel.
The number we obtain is 5.6 ch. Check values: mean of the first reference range 54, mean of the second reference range 63.2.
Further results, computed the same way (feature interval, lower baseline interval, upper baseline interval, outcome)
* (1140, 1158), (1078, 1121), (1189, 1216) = 4.4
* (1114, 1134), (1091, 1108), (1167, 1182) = 2.2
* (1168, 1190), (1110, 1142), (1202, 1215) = 2.8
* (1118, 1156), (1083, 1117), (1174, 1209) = 7.7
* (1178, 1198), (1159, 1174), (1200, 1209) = -0.6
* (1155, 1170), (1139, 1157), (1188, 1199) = 1.5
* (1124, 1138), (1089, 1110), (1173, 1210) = 3.0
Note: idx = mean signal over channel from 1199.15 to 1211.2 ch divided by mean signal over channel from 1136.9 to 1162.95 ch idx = 1.32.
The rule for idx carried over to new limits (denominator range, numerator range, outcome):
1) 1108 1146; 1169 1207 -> 1.08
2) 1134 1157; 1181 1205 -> 1.25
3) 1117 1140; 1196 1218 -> 1.24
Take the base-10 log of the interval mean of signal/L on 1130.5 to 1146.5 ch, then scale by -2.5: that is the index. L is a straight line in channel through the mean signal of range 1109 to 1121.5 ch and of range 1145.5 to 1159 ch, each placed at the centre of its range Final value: 0.081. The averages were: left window 60.1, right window 49.6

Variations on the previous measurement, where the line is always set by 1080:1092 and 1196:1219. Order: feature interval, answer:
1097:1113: 0.10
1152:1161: 0.34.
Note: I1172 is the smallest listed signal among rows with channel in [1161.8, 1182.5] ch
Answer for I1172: 45.32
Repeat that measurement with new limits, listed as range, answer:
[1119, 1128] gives 52.16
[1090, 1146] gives 46.83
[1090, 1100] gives 62.46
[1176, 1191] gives 48.42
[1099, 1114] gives 60.4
